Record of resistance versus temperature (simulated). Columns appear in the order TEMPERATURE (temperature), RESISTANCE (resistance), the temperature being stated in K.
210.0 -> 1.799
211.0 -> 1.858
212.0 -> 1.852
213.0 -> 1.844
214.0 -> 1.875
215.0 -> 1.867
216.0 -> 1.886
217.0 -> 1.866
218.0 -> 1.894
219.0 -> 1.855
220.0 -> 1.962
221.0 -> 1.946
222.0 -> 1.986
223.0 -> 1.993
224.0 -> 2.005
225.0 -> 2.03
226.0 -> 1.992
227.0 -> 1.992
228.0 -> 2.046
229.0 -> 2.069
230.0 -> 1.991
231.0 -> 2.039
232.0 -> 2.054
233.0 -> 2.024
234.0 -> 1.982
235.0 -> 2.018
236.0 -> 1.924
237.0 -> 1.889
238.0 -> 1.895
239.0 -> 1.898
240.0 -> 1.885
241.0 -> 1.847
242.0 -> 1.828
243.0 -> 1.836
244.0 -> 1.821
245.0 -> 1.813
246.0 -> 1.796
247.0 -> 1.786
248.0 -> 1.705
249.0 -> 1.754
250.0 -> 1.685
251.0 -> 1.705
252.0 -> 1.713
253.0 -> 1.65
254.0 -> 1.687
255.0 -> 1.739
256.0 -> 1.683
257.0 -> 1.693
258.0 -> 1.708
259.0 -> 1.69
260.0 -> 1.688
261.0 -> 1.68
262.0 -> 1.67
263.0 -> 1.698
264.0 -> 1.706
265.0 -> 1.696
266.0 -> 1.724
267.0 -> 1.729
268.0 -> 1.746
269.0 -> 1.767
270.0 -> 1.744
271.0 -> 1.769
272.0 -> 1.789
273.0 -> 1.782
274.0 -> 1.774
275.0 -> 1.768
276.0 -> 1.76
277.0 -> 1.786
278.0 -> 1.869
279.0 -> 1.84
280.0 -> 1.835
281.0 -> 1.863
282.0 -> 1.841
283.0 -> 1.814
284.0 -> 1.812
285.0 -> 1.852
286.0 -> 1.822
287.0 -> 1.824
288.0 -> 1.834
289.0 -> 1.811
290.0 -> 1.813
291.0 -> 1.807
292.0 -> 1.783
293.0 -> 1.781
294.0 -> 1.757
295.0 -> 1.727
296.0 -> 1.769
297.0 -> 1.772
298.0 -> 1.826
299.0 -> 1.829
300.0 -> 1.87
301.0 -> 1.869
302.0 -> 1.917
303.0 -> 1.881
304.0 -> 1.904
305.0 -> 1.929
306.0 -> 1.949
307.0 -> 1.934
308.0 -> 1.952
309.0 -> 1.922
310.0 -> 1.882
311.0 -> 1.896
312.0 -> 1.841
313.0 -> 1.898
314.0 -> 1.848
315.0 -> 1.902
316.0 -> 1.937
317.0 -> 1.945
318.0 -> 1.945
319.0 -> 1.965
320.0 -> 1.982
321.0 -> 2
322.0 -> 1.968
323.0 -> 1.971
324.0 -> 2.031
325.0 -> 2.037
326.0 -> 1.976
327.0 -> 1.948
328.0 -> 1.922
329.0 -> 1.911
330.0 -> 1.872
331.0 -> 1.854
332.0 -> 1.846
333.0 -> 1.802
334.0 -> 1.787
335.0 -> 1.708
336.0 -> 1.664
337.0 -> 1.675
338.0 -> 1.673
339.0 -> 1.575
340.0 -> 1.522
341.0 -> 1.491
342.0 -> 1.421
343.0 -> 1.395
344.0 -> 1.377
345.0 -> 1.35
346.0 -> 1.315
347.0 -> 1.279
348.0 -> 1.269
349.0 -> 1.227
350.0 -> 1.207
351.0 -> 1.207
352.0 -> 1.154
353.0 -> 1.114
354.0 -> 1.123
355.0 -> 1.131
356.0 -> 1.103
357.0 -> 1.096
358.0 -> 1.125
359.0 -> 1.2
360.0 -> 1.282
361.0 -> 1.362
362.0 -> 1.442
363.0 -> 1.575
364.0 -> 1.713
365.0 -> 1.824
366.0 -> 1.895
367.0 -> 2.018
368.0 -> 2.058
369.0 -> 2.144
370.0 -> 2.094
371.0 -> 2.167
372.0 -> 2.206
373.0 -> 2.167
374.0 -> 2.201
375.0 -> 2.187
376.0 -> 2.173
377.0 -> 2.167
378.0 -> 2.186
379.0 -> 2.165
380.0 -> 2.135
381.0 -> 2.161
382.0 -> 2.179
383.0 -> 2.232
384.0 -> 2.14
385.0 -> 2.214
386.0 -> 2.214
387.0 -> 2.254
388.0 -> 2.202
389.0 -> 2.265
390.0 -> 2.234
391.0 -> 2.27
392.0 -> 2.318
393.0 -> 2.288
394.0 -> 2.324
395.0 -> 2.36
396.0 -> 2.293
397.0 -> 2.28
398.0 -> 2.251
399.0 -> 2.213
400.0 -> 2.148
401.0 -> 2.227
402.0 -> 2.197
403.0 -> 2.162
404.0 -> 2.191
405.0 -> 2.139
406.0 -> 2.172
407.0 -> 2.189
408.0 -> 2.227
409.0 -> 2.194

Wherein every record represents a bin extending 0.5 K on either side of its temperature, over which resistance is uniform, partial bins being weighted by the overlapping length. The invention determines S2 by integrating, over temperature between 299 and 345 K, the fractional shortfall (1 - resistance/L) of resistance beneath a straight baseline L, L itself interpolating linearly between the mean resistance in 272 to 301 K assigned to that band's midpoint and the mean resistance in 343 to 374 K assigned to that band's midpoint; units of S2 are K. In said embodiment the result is -4.51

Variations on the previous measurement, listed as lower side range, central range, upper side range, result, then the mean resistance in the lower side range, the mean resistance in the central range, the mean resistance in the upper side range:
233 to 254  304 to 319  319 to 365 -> -2.5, 1.82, 1.91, 1.56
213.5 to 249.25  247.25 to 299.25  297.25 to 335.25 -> 4.1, 1.92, 1.76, 1.91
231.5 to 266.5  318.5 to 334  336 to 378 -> -2.7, 1.79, 1.93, 1.59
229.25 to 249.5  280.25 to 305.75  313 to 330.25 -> 1.3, 1.89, 1.83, 1.95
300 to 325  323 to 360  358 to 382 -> 7.9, 1.93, 1.51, 1.92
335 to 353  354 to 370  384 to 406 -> 1.6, 1.4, 1.54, 2.24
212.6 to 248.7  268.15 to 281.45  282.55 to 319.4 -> 0.6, 1.92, 1.79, 1.86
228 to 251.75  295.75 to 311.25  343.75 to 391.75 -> -0.5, 1.88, 1.88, 1.77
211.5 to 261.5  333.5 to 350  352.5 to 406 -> 4.0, 1.86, 1.47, 1.98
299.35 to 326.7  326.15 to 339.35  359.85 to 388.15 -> 1.1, 1.93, 1.79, 2.03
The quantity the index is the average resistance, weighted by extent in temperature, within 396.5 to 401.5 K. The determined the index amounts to 2.22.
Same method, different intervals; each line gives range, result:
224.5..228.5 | 2.01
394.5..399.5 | 2.28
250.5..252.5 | 1.71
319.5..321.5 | 1.99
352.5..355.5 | 1.12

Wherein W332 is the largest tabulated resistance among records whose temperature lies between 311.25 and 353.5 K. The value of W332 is 2.037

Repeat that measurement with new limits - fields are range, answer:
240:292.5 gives 1.885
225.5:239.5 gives 2.069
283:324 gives 2.031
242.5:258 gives 1.836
